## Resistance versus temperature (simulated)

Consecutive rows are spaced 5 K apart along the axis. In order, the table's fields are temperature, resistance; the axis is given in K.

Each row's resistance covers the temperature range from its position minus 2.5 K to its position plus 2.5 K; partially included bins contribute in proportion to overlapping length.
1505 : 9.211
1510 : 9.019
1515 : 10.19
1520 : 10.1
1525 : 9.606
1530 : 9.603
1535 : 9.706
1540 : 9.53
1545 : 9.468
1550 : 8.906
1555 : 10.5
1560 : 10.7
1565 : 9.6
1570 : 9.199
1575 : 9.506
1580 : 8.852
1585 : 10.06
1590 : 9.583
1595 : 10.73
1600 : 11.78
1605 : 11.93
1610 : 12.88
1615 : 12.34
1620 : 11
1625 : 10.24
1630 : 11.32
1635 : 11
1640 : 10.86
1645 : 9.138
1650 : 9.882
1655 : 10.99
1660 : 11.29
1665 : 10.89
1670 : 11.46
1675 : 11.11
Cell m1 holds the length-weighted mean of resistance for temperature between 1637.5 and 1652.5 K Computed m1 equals 9.96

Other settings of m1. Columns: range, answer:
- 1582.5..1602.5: 10.5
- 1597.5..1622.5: 12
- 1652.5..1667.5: 11.1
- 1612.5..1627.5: 11.2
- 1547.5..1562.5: 10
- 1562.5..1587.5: 9.44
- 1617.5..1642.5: 10.9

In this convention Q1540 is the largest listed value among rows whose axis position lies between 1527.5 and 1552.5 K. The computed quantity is 9.706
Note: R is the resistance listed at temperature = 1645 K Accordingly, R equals 9.138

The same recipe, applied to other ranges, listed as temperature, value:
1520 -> 10.1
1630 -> 11.32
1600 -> 11.78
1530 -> 9.603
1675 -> 11.11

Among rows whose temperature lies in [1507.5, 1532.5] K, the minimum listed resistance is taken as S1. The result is 9.019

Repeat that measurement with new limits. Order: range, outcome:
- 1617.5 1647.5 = 9.138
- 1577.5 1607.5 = 8.852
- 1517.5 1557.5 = 8.906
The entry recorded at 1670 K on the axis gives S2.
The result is 11.46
